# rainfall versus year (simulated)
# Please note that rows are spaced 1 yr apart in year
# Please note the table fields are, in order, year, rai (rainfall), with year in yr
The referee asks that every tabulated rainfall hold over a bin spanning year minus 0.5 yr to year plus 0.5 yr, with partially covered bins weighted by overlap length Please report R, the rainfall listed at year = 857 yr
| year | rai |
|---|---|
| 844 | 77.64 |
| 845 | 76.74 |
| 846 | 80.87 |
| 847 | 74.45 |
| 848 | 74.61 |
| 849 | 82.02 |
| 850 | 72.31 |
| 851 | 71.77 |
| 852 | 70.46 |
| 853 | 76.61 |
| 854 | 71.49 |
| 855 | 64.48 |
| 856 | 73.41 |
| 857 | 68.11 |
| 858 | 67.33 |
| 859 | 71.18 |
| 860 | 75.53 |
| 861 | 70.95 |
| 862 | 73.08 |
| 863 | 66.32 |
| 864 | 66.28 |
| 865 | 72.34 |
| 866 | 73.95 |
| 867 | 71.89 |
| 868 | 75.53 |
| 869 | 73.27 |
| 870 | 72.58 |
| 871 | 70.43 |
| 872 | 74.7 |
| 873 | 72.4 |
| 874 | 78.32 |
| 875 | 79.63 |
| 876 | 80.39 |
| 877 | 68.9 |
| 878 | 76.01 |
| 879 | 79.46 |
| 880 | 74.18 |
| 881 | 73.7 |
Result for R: 68.11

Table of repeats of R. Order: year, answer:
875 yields 79.63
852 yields 70.46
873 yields 72.4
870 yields 72.58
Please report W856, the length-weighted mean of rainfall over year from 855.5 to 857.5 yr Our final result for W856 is 70.8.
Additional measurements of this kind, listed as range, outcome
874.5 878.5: 76.2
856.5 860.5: 70.5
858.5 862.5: 72.7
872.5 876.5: 77.7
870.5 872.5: 72.6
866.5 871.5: 72.7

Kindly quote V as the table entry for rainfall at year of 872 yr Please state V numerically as 74.7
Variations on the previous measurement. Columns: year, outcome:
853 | 76.61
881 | 73.7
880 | 74.18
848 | 74.61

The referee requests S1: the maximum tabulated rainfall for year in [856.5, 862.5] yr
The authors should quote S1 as 75.53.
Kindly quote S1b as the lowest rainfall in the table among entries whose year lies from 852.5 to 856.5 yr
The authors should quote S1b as 64.48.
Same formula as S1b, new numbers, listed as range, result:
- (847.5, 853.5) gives 70.46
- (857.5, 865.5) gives 66.28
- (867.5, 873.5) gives 70.43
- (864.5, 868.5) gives 71.89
